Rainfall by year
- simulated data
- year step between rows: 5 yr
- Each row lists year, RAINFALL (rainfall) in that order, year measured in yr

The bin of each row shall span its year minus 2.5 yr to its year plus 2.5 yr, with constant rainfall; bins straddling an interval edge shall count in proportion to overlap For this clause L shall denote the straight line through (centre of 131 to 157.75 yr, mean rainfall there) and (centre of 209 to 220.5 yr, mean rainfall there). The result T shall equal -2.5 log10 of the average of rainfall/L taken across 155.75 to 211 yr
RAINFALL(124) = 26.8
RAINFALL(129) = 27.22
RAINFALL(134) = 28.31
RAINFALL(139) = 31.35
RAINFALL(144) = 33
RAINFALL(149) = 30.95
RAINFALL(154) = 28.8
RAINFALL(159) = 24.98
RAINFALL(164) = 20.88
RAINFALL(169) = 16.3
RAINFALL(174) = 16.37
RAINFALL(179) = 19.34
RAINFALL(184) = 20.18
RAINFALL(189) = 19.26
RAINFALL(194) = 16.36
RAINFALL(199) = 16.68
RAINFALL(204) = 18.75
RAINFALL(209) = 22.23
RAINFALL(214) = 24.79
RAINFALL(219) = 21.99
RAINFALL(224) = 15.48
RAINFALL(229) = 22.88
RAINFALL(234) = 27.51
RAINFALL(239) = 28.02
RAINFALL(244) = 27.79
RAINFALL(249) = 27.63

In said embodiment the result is 0.336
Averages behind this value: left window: 30.2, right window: 23.3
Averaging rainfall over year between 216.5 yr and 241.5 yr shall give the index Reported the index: 23.2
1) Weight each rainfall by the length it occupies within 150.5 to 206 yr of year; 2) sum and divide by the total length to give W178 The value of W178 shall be 20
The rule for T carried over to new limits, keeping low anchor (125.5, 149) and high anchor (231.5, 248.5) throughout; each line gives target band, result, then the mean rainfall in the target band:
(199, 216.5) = 0.32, 21.2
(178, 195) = 0.46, 18.9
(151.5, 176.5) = 0.34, 21.5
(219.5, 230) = 0.41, 19.2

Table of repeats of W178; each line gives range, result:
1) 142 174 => 25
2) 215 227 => 19.7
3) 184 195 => 18.5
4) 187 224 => 19.7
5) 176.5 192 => 19.5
